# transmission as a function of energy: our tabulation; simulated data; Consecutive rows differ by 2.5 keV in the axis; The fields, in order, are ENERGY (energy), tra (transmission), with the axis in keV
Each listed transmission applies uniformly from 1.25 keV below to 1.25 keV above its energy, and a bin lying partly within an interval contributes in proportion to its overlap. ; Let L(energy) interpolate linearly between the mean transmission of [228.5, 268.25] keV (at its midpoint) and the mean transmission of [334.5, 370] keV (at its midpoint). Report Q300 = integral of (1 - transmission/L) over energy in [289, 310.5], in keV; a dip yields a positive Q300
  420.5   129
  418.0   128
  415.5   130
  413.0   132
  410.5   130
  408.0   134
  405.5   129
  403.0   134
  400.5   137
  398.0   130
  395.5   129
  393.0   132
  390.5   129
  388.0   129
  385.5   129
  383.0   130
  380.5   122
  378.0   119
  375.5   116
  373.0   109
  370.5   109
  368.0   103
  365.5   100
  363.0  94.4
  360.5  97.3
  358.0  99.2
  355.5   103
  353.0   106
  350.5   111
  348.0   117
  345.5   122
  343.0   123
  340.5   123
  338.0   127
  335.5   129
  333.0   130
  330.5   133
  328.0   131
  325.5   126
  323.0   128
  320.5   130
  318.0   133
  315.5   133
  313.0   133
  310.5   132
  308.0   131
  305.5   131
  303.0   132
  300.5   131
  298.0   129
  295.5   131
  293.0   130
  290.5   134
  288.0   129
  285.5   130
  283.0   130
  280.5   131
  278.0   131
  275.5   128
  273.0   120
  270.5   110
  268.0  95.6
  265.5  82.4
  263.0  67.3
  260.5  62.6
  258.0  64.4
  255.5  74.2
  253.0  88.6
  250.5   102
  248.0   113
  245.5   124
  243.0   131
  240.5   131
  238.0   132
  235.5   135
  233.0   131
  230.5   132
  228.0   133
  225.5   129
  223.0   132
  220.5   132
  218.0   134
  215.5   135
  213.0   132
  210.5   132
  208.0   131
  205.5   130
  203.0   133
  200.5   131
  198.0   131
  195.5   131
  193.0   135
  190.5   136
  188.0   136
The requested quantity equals -4.6 keV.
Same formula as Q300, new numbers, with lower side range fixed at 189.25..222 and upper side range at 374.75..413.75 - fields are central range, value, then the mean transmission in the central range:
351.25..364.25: 2.9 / 100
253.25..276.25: 7.5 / 88.5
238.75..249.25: 0.5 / 125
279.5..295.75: 0.0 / 131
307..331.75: -0.1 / 131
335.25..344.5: 0.4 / 125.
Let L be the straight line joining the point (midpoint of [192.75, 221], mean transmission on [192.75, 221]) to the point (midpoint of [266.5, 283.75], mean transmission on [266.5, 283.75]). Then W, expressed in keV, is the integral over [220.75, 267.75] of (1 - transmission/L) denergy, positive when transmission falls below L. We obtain 6.20 keV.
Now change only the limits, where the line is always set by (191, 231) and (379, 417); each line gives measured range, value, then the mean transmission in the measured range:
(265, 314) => 2.1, 126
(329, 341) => 0.2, 129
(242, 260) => 4.7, 97.6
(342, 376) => 6.0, 108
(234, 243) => 0.0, 132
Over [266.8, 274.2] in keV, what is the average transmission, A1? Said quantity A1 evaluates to 109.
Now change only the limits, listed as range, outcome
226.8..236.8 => 133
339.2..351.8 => 119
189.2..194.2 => 136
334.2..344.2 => 126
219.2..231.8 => 132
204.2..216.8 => 132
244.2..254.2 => 107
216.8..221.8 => 133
